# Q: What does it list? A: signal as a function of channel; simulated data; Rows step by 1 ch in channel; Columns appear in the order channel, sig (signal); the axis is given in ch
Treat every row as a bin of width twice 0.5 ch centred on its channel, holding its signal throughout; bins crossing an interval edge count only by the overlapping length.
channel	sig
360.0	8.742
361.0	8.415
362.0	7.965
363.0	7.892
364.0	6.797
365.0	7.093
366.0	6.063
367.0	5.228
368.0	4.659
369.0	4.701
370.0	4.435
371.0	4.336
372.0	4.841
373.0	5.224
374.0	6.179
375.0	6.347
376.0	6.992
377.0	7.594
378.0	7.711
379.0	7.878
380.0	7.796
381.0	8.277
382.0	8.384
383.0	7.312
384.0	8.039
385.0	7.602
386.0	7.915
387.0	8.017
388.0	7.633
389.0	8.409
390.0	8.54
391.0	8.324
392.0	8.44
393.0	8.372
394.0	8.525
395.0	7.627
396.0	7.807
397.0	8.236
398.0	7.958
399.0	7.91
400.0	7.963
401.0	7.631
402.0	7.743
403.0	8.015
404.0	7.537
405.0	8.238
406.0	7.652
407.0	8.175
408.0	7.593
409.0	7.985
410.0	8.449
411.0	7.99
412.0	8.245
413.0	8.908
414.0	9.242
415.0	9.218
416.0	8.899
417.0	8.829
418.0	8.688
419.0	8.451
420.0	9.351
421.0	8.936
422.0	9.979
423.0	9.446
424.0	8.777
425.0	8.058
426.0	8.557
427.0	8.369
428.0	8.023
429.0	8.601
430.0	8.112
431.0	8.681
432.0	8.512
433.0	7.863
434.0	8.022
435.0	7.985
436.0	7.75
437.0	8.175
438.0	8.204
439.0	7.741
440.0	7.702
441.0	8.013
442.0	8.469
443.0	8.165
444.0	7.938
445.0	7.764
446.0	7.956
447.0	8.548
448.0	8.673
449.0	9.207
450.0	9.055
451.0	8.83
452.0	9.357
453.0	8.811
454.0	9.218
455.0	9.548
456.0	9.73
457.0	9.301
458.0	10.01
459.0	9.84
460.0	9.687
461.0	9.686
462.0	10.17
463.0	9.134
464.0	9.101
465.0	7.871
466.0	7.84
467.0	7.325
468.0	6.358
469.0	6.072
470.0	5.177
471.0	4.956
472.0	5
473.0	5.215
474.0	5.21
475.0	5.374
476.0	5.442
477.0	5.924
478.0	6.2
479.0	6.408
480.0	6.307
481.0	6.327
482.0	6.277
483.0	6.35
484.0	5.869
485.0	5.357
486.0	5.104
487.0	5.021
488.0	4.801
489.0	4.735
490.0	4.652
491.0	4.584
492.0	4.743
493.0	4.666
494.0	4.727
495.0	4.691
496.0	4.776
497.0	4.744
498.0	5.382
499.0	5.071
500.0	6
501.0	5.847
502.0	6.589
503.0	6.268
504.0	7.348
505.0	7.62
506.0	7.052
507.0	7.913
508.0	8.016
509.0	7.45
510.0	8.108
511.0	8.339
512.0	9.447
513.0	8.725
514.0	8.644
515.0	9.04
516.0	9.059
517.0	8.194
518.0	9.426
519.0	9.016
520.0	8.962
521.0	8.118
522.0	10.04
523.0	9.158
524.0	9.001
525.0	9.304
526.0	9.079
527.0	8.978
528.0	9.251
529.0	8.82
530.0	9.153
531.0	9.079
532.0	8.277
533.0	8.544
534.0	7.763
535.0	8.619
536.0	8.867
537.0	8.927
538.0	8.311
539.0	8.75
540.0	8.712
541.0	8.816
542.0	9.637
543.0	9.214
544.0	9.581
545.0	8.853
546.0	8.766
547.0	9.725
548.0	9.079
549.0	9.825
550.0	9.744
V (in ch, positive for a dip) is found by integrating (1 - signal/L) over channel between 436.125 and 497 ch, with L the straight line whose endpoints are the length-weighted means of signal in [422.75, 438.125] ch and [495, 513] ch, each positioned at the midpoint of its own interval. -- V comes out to 4.2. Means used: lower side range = 8.31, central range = 7.11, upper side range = 6.82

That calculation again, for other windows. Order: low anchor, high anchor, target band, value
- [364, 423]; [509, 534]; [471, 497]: 9.70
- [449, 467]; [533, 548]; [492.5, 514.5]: 5.66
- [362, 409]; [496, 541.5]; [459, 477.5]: 1.81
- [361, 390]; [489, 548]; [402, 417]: -2.48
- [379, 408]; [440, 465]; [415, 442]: 0.29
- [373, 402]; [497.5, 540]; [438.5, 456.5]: -1.36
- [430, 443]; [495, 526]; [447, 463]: -2.74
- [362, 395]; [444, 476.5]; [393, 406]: -1.13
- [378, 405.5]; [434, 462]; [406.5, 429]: -0.82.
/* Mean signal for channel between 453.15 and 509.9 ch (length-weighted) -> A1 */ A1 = 6.63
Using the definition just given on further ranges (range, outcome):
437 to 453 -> 8.38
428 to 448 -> 8.13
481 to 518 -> 6.46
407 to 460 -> 8.62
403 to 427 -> 8.56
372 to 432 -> 8.1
